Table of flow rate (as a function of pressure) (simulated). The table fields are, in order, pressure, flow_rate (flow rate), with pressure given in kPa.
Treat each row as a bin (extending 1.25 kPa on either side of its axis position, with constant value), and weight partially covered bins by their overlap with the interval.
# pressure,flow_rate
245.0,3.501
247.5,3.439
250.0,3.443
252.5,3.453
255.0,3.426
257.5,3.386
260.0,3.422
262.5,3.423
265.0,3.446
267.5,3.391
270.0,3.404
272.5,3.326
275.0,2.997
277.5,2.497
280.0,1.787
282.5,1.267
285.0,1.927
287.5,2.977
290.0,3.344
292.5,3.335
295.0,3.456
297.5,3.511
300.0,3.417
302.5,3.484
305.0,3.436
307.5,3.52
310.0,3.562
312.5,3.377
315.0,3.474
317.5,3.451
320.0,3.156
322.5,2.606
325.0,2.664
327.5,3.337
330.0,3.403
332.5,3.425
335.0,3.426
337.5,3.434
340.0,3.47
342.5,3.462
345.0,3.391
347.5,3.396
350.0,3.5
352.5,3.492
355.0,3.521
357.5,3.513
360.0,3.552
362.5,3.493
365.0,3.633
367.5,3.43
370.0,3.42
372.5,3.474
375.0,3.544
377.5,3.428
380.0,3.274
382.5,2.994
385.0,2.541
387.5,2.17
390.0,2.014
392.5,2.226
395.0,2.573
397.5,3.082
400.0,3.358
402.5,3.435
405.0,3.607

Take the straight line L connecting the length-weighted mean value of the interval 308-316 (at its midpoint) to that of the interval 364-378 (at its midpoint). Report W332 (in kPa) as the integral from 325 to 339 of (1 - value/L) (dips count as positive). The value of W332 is 0.6 kPa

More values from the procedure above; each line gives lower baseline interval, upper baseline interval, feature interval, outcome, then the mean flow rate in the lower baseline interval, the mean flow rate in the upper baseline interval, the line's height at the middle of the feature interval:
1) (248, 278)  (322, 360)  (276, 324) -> 4.5 kPa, 3.32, 3.36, 3.34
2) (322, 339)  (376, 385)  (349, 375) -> -2.7 kPa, 3.21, 3.14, 3.17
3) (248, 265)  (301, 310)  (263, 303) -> 5.7 kPa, 3.43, 3.49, 3.46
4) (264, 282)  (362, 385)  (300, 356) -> -3.8 kPa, 2.9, 3.36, 3.15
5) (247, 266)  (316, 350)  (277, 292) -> 4.6 kPa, 3.43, 3.29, 3.38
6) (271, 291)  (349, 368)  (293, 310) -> -4.2 kPa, 2.52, 3.52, 2.78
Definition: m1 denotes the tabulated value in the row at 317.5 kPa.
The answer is 3.451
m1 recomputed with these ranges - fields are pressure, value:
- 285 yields 1.927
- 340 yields 3.47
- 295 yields 3.456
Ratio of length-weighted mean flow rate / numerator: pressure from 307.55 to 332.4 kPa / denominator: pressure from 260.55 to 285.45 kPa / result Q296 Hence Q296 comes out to 1.2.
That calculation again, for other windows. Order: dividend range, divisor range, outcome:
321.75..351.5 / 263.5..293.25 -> 1.18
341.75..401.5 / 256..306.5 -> 1.04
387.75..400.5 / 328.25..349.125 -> 0.75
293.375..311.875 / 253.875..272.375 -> 1.02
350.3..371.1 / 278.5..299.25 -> 1.29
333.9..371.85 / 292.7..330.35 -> 1.05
